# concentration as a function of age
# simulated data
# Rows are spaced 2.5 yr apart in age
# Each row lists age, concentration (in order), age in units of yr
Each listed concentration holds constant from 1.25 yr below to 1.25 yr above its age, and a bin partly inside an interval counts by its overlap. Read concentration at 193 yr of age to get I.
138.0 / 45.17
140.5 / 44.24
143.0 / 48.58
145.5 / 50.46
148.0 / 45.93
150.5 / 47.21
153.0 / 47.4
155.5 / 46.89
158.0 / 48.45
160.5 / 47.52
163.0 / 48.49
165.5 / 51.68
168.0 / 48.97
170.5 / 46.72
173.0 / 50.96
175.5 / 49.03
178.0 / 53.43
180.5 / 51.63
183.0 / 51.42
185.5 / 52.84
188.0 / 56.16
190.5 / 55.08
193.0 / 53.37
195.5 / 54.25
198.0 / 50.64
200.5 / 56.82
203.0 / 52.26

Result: 53.37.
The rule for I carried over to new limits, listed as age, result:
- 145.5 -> 50.46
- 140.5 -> 44.24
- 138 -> 45.17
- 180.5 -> 51.63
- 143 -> 48.58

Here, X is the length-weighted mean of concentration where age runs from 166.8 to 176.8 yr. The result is 48.9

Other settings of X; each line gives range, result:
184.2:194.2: 54.4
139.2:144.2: 46.4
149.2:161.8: 47.5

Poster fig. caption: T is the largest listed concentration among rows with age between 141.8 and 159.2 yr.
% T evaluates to 50.46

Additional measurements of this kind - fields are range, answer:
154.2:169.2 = 51.68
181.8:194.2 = 56.16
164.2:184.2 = 53.43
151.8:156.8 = 47.4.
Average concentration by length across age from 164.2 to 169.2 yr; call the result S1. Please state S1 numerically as 50.3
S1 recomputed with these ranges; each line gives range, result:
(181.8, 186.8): 52.2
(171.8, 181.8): 51.3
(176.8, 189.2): 53.1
